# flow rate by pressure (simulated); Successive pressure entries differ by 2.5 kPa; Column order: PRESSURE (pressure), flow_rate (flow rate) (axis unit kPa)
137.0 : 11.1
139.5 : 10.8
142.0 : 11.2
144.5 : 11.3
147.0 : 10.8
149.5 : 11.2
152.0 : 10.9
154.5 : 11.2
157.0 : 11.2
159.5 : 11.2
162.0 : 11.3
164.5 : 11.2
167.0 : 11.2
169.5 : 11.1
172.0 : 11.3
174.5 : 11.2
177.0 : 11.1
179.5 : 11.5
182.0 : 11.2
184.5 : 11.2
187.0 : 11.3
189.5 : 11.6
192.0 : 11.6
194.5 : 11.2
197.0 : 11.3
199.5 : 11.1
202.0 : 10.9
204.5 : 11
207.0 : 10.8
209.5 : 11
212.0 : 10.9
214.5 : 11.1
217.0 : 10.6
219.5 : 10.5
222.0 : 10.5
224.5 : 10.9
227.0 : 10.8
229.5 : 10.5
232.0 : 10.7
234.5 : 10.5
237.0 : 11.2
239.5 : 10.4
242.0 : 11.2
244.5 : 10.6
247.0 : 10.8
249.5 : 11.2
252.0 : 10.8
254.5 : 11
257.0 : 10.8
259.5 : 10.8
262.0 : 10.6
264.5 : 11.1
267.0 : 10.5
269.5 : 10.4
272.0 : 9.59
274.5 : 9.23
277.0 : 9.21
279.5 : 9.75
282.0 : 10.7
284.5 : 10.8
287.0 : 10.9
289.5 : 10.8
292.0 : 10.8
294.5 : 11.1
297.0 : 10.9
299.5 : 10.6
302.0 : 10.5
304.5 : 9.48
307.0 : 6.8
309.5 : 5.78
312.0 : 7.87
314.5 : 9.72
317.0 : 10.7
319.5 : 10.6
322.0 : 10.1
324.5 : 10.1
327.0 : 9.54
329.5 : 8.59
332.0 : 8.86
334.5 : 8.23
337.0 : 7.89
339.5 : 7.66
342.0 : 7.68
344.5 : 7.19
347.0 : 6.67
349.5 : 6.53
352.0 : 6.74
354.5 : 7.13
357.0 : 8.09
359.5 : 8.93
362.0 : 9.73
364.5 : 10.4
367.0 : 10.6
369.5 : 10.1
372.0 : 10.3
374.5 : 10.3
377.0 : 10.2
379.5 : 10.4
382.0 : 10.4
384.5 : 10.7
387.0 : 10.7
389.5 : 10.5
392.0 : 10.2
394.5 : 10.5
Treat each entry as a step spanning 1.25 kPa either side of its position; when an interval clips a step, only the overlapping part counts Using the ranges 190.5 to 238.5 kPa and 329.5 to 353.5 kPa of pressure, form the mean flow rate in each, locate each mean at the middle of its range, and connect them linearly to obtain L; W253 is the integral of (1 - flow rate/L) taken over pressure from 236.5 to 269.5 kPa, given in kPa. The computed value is -3.1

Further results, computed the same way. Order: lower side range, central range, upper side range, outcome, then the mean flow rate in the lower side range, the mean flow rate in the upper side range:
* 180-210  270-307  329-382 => -1.7 kPa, 11.2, 8.72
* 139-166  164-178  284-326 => -0.3 kPa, 11.1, 9.84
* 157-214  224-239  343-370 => -0.5 kPa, 11.2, 8.32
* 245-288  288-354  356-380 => 8.4 kPa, 10.5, 9.91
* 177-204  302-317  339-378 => 1.7 kPa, 11.3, 8.65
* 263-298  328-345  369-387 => 3.8 kPa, 10.4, 10.4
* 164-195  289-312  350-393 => 1.7 kPa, 11.3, 9.67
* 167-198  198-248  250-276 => 0.4 kPa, 11.3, 10.5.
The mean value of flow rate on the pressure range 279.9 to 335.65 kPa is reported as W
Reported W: 9.71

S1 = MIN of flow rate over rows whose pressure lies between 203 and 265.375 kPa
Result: 10.4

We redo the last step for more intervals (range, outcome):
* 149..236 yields 10.5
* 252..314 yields 5.78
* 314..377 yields 6.53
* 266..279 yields 9.21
